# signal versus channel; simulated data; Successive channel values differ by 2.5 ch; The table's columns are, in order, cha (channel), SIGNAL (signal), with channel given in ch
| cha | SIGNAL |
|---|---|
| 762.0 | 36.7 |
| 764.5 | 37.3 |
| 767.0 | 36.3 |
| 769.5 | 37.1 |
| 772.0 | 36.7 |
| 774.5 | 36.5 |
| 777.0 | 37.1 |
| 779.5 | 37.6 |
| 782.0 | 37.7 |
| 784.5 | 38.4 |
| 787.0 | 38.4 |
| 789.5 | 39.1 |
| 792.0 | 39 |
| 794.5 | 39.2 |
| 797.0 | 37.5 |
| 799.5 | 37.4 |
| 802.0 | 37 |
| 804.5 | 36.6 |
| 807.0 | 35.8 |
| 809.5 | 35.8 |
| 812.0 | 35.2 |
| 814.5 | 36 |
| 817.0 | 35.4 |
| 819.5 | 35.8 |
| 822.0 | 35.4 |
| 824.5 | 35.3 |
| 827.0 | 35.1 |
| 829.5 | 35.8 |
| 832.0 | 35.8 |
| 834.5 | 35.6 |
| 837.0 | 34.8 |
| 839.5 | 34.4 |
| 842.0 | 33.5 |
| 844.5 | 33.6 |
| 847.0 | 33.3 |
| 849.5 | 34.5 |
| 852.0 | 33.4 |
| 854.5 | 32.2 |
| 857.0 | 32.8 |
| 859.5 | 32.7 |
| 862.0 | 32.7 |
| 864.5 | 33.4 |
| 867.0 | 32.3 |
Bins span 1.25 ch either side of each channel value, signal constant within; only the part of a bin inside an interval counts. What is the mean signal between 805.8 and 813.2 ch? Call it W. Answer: 35.6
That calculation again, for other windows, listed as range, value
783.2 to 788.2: 38.4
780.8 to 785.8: 38.1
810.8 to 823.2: 35.6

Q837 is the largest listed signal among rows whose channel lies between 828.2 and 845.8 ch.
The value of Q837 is 35.8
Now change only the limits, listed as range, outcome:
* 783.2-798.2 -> 39.2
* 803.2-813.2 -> 36.6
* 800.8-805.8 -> 37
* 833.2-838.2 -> 35.6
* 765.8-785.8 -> 38.4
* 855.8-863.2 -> 32.8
